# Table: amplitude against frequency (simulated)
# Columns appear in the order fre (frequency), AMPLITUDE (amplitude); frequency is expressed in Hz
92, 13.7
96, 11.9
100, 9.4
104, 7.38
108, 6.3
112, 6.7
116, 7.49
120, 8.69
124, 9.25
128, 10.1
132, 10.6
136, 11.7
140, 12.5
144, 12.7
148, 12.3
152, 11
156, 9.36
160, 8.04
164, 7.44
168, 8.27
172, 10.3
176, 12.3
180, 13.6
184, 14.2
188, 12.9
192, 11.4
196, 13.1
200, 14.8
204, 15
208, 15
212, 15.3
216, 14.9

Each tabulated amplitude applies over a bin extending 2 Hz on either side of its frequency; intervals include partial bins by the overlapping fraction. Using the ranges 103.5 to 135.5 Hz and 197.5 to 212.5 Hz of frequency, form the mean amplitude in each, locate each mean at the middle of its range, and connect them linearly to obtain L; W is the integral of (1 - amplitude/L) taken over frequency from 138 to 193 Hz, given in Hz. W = 3.3 Hz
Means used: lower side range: 8.52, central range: 11.2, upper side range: 14.9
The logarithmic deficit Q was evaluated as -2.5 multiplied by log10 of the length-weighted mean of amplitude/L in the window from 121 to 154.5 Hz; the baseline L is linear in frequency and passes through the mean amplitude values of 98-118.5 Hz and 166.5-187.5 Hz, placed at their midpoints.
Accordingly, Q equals -0.19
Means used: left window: 7.48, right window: 11.9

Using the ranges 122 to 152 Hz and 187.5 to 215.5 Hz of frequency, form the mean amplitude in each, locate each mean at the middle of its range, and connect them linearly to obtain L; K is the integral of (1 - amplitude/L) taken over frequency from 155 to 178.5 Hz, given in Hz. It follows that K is 6.00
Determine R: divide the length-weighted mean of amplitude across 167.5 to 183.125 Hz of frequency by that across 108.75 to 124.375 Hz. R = 1.50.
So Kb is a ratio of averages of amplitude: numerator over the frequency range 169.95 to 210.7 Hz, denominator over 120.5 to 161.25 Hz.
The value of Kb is 1.2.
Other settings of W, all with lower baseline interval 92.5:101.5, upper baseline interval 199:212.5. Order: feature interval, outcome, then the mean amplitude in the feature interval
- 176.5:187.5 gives 0.5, 13.5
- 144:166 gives 5.5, 9.91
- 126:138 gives 1.6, 10.8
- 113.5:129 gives 4.3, 8.73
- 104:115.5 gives 4.8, 6.78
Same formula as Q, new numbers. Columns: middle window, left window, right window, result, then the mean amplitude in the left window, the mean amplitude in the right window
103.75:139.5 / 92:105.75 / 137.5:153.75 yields 0.249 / 10.2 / 12.1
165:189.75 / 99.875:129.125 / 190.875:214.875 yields 0.068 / 8.03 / 14.2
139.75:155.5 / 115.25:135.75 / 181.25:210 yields -0.093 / 9.54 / 13.8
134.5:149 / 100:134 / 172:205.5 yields -0.222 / 8.38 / 13.2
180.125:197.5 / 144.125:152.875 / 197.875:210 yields 0.090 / 12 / 14.9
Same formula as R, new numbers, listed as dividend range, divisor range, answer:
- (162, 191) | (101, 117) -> 1.59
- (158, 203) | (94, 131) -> 1.34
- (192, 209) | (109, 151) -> 1.39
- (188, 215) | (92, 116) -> 1.61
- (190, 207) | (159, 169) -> 1.74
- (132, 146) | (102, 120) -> 1.68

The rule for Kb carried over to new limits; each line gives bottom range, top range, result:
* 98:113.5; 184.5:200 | 1.73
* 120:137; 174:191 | 1.30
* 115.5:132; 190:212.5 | 1.52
